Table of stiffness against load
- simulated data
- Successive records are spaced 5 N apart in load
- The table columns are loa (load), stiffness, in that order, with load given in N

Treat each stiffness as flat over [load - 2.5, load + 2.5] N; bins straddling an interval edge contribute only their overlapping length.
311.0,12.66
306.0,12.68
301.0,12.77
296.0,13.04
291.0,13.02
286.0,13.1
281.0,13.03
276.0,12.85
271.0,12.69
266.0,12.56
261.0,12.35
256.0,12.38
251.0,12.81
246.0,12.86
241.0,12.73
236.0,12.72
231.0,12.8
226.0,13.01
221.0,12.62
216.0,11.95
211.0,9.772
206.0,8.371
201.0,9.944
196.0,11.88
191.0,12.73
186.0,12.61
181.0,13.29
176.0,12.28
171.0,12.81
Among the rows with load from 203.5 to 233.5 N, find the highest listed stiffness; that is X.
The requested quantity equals 13.01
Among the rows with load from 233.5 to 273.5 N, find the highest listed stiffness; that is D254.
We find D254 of 12.86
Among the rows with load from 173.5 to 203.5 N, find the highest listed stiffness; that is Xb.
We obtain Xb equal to 13.29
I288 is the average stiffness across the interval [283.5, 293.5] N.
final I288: 13.1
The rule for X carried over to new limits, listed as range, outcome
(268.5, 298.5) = 13.1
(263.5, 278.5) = 12.85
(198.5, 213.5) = 9.944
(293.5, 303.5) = 13.04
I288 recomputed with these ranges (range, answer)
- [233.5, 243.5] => 12.7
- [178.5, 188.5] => 12.9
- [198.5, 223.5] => 10.5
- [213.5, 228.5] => 12.5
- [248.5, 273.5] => 12.6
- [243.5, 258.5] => 12.7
